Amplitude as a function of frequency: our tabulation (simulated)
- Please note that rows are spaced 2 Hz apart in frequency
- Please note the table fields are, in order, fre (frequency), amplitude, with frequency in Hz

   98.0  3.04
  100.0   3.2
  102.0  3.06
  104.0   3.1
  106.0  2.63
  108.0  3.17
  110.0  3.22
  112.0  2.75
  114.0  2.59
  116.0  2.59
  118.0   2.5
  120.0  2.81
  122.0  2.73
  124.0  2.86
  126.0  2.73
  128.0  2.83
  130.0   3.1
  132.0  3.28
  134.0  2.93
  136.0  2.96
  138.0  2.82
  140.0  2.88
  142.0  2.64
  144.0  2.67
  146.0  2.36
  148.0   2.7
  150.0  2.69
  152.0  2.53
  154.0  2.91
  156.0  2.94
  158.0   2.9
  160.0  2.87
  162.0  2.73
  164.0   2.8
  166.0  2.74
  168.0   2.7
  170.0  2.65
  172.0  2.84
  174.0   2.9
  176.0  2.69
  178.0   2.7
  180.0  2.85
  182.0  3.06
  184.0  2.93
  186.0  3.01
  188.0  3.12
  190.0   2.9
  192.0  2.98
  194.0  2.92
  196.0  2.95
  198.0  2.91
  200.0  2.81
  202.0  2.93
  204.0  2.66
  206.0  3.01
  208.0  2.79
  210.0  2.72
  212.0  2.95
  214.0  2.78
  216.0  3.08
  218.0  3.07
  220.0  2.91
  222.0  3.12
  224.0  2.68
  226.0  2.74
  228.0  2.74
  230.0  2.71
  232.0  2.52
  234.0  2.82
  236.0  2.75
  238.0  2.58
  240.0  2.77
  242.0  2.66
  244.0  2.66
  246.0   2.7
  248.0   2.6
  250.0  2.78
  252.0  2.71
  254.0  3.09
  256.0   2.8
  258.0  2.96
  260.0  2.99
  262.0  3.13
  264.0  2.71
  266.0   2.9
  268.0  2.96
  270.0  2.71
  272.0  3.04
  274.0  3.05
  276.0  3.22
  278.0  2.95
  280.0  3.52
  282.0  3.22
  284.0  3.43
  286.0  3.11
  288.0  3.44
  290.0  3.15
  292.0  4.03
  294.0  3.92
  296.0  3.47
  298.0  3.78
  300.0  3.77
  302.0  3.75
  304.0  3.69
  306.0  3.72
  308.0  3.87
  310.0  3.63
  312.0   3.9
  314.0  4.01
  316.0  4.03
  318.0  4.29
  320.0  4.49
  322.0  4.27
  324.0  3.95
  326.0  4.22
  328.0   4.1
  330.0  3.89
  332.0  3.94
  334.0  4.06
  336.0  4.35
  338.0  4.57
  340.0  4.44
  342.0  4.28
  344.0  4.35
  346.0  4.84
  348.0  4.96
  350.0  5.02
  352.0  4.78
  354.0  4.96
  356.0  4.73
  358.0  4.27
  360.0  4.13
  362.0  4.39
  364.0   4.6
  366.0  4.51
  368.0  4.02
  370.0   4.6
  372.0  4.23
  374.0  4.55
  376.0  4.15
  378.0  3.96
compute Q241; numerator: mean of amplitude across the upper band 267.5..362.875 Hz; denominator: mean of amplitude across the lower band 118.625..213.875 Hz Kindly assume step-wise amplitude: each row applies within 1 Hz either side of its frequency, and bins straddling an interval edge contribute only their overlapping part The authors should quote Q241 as 1.39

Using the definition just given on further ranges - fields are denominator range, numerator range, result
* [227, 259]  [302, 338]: 1.47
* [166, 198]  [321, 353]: 1.52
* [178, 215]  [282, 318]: 1.27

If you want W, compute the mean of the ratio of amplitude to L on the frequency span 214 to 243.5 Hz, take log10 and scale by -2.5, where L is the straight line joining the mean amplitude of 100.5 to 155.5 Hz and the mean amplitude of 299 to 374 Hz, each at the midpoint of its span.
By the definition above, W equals 0.25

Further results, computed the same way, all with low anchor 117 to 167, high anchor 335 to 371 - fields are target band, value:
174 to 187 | 0.09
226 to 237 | 0.29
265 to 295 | 0.21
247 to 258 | 0.30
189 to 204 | 0.12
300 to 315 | 0.10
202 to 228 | 0.18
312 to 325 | 0.03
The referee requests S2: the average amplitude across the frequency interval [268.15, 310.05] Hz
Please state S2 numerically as 3.44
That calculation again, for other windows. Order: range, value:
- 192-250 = 2.81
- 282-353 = 4.03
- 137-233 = 2.82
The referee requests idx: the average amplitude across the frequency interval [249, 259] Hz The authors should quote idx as 2.87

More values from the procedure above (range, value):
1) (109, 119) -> 2.73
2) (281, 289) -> 3.3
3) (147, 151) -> 2.7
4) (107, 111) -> 3.2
